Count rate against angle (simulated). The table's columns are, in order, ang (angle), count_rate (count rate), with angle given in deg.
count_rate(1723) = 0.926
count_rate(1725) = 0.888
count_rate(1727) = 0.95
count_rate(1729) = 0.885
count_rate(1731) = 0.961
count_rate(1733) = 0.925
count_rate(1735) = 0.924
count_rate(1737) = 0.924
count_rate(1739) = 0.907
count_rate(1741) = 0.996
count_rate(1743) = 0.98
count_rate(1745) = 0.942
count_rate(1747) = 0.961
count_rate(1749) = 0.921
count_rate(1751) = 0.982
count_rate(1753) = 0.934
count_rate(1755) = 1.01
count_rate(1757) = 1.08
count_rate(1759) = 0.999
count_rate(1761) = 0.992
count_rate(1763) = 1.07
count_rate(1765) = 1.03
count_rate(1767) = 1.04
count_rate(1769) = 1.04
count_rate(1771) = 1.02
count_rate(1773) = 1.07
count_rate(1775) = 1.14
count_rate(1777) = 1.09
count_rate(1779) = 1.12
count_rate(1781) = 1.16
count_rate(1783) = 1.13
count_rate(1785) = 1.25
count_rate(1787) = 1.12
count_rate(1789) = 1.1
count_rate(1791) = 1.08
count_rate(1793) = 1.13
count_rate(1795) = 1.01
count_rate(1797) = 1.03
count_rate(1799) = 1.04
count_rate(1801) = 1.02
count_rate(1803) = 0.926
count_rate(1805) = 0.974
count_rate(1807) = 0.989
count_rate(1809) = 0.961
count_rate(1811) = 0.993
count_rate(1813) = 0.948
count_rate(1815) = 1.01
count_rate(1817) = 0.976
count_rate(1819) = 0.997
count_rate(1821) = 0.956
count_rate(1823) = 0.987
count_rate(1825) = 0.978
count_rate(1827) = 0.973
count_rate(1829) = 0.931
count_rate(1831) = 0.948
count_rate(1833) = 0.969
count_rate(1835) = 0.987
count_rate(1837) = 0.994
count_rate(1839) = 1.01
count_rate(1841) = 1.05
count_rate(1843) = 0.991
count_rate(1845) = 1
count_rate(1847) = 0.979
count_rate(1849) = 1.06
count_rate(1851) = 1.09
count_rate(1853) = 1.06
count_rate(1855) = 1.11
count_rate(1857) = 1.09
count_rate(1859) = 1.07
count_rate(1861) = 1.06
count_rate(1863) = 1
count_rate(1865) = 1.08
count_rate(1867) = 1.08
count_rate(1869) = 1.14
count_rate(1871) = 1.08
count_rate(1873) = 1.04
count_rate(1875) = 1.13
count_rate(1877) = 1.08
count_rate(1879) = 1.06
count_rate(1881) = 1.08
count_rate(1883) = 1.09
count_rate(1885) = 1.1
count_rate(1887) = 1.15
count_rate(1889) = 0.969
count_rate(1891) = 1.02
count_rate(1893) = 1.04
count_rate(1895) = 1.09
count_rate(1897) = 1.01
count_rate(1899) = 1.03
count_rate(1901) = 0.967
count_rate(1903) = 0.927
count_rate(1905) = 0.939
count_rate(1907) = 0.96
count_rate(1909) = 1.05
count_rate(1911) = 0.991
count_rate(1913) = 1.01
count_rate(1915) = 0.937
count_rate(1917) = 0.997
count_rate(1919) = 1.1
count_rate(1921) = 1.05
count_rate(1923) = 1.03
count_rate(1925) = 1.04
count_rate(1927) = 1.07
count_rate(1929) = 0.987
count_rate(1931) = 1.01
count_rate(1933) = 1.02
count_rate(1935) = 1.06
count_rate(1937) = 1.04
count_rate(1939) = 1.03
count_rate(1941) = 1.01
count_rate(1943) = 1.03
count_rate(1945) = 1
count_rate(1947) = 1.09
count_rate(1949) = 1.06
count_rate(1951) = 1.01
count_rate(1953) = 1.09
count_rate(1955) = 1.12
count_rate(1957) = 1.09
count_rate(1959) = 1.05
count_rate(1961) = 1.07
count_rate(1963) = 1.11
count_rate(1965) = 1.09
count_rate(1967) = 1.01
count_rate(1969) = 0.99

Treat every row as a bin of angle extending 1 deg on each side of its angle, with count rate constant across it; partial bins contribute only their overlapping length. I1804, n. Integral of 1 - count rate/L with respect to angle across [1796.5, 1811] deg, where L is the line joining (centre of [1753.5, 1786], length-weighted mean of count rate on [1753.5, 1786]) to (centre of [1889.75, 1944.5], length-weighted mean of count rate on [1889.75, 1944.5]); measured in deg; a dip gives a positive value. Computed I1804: 0.98 deg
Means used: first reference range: 1.08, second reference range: 1.02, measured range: 0.99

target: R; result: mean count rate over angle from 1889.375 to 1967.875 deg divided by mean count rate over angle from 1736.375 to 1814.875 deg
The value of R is 1.00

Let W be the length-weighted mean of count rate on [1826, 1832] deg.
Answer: 0.951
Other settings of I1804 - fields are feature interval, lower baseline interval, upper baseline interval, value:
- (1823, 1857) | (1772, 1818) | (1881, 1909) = 1.04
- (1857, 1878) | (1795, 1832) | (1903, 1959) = -1.55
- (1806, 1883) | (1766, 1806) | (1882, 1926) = 1.67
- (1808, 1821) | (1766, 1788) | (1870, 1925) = 1.27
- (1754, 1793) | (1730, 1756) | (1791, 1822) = -4.30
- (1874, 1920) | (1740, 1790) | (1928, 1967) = 0.77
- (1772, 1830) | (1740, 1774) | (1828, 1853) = -1.97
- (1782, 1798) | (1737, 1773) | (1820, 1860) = -1.67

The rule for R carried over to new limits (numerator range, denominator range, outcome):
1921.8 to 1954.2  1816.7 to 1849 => 1.05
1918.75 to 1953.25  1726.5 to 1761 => 1.08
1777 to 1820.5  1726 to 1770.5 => 1.07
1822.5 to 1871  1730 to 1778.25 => 1.03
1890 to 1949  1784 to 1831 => 1.00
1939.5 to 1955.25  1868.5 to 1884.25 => 0.96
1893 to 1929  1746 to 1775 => 1.00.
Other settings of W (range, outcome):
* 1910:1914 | 1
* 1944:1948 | 1.04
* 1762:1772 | 1.04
